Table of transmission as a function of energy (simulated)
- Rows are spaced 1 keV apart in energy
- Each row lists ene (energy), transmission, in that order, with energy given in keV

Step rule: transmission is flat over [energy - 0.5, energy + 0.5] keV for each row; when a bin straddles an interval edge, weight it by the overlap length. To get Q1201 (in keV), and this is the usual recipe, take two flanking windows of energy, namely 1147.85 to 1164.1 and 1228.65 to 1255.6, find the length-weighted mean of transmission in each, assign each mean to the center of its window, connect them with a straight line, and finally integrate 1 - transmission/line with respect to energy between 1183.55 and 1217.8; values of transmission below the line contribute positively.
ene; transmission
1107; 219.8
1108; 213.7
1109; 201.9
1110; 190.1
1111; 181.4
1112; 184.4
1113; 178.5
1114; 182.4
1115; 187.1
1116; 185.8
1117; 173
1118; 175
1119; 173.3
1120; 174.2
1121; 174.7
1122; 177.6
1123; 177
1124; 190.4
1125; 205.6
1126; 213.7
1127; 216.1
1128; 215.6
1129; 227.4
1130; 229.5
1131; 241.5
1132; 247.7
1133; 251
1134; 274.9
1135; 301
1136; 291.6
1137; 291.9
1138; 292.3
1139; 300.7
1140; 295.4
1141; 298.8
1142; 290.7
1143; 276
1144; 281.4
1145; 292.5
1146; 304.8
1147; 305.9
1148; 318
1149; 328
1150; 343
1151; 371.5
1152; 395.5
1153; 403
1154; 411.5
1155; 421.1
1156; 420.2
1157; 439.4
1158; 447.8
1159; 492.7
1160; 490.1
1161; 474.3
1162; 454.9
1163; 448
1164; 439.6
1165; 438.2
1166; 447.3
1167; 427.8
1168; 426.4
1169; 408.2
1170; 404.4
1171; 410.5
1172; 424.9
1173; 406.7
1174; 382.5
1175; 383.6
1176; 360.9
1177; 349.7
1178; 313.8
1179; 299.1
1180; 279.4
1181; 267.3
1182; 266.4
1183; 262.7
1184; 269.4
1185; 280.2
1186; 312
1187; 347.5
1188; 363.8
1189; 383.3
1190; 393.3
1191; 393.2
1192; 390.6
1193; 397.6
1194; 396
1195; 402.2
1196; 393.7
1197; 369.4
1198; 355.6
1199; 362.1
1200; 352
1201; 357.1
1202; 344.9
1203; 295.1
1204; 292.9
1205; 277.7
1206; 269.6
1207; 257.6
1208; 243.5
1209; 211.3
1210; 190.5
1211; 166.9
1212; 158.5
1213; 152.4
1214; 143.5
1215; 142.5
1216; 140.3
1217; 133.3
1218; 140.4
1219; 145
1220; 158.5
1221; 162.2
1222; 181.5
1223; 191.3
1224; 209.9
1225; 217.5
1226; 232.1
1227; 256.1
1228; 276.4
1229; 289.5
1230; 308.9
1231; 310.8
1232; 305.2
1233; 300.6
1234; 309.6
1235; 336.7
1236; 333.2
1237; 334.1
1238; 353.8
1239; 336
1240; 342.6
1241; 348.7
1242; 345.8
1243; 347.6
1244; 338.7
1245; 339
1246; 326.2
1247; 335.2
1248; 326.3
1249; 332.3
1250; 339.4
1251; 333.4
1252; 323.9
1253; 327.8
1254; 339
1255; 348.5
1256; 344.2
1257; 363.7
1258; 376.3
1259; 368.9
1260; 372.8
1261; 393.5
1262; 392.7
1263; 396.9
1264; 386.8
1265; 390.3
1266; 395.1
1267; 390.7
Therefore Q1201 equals 7.7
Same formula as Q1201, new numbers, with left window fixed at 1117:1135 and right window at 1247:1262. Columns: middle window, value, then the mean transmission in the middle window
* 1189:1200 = -3.8 keV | 384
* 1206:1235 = 9.2 keV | 215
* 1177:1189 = -1.3 keV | 302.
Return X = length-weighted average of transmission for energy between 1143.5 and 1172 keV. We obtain 402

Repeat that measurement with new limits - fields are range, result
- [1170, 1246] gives 296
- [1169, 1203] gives 354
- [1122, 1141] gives 247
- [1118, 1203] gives 334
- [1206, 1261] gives 276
